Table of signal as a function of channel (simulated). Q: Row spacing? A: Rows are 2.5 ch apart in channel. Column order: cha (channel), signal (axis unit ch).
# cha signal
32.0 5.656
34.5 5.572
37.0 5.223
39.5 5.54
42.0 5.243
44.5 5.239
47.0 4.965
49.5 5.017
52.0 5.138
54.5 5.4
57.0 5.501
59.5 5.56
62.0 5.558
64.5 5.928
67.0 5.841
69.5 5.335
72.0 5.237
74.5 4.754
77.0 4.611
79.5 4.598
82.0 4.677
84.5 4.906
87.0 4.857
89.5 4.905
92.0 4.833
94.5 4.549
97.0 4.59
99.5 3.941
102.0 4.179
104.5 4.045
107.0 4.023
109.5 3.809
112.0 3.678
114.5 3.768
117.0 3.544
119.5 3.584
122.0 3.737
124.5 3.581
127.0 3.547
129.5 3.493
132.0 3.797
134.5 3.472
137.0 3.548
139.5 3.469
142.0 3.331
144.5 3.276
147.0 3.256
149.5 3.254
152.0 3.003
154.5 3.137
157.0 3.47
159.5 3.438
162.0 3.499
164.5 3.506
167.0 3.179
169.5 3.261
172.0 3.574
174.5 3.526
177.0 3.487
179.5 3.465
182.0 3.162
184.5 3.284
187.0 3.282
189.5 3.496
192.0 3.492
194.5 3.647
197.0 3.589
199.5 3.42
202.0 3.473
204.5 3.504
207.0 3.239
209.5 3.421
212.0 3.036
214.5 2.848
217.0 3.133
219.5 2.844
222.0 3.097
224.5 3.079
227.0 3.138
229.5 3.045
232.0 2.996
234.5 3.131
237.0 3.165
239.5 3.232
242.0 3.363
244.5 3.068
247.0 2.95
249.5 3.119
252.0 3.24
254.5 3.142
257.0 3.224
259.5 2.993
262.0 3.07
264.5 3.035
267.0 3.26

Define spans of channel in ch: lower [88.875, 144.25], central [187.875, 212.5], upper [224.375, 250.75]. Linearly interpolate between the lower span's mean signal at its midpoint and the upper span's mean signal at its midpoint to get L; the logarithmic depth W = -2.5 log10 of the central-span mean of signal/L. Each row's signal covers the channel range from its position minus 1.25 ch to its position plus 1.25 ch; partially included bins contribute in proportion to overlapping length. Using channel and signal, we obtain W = -0.03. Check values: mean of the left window 3.86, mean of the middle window 3.44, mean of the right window 3.12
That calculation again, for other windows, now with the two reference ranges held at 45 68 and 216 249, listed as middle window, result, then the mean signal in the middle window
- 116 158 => 0.26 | 3.44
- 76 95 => 0.06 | 4.75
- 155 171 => 0.19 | 3.38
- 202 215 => 0.05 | 3.26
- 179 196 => 0.09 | 3.4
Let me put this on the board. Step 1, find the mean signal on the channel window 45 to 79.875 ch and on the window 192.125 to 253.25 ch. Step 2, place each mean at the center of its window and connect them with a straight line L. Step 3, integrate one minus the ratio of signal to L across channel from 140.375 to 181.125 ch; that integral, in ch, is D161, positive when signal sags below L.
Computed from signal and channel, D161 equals 6.5 ch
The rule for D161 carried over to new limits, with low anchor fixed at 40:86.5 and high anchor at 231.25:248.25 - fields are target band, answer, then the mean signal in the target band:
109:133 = 4.6 ch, 3.65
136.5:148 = 2.4 ch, 3.37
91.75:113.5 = 2.7 ch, 4.15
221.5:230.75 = 0.6 ch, 3.09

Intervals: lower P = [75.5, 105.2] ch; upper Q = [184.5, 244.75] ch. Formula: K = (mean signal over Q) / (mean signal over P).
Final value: 0.71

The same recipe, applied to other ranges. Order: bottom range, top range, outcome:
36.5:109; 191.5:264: 0.64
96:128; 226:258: 0.82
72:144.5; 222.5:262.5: 0.77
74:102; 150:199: 0.73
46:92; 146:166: 0.64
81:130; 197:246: 0.77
